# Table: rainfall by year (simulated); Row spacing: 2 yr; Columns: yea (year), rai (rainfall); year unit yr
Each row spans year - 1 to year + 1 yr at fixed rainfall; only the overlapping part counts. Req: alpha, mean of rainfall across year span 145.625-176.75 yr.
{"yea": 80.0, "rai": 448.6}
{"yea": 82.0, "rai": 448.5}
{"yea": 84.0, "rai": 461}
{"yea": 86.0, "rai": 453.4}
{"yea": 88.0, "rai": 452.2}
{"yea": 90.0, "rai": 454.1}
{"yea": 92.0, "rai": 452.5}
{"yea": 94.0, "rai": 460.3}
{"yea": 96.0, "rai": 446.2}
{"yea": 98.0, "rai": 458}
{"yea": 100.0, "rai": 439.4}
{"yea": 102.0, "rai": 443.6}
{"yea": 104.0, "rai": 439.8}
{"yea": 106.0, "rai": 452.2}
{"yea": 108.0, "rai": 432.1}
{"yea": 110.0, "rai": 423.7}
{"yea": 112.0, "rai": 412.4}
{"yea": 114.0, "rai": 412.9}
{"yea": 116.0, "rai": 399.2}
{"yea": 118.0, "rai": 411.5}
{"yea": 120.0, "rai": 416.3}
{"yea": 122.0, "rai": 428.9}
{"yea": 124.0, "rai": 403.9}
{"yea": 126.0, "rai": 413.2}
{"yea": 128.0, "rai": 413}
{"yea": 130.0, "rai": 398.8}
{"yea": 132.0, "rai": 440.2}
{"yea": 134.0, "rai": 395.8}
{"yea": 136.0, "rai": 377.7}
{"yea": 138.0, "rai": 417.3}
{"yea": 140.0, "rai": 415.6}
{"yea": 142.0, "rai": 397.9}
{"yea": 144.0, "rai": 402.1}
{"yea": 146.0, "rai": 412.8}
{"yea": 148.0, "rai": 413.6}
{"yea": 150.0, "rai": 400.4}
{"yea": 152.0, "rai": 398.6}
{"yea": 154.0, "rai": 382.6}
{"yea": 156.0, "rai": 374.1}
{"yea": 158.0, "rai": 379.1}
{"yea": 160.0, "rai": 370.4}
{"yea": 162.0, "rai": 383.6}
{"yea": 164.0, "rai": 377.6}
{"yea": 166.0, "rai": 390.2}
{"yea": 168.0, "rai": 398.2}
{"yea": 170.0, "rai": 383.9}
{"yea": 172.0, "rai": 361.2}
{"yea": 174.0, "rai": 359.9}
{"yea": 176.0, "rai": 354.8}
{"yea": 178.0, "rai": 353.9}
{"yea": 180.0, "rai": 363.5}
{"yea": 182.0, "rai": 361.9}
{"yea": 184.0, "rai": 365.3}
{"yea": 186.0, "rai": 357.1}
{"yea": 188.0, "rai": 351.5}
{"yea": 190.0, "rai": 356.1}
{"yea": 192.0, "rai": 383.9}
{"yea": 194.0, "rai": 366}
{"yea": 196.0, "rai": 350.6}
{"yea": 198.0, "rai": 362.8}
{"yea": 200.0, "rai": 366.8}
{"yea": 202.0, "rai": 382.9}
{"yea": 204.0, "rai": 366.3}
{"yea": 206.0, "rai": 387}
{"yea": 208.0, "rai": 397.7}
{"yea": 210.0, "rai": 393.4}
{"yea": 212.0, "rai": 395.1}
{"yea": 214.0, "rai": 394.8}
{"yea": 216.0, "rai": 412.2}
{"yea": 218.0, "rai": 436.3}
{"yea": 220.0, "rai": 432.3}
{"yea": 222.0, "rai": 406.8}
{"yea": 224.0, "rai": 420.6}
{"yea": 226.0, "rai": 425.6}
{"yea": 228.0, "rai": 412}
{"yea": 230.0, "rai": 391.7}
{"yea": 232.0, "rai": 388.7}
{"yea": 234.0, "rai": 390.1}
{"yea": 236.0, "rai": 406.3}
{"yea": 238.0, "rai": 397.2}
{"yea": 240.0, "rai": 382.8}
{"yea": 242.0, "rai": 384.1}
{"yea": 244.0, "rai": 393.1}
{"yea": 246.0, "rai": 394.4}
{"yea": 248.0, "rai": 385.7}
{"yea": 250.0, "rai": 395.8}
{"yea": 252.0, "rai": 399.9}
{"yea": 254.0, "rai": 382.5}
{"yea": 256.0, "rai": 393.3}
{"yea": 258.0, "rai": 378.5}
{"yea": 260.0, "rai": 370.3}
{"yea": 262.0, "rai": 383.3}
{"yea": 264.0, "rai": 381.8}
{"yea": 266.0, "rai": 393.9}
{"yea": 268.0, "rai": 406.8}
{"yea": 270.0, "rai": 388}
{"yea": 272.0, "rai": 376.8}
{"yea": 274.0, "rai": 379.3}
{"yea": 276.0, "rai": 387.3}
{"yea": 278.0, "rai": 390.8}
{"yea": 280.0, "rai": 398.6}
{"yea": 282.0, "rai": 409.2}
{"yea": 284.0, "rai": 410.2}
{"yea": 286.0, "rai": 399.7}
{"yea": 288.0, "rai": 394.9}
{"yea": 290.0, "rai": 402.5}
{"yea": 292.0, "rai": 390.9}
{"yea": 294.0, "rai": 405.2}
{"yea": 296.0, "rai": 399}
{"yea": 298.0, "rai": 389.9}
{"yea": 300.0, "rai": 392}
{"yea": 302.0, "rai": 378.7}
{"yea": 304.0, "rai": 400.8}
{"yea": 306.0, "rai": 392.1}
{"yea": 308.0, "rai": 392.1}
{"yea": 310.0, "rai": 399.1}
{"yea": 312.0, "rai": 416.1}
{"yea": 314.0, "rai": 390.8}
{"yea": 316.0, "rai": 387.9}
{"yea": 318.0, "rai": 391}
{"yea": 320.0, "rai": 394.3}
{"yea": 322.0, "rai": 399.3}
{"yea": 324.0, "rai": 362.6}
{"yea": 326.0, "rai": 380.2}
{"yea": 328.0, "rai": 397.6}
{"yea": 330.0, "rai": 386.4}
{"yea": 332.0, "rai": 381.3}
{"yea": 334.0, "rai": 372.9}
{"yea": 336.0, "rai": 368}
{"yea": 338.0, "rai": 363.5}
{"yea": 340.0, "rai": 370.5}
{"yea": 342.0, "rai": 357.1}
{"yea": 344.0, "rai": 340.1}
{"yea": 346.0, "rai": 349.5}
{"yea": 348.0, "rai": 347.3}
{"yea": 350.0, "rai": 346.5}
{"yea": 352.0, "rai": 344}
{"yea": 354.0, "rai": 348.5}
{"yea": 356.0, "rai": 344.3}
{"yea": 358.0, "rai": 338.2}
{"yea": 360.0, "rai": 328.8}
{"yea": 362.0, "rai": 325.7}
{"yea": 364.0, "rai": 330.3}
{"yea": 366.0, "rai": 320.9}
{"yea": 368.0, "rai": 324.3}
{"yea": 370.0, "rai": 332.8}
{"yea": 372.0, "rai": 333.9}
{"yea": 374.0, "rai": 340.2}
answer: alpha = 383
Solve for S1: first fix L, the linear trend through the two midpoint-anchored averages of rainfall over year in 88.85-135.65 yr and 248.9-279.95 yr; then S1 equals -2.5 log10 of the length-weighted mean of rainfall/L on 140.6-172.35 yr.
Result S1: 0.07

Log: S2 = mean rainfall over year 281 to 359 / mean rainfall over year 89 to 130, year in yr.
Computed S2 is 0.88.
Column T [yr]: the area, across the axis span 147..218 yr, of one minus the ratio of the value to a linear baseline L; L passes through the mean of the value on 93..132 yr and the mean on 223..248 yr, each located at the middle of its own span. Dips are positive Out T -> 5.7 yr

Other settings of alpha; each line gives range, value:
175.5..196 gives 361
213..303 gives 396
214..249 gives 403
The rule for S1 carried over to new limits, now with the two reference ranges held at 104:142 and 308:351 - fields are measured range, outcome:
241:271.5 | 0.00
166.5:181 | 0.10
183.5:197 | 0.12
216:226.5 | -0.07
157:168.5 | 0.07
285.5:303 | -0.03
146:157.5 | 0.04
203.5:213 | 0.03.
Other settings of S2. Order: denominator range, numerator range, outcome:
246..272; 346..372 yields 0.87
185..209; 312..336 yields 1.05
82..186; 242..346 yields 0.95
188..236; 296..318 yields 1.01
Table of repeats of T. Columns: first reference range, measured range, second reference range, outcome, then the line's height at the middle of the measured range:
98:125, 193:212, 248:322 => 1.5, 408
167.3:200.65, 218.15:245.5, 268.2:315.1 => -1.8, 378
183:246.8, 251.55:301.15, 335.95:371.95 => -3.2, 368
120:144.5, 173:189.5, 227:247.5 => 1.8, 402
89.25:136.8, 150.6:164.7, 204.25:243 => 1.2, 416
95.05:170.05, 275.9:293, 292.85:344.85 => -0.4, 390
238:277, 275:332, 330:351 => -3.3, 373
